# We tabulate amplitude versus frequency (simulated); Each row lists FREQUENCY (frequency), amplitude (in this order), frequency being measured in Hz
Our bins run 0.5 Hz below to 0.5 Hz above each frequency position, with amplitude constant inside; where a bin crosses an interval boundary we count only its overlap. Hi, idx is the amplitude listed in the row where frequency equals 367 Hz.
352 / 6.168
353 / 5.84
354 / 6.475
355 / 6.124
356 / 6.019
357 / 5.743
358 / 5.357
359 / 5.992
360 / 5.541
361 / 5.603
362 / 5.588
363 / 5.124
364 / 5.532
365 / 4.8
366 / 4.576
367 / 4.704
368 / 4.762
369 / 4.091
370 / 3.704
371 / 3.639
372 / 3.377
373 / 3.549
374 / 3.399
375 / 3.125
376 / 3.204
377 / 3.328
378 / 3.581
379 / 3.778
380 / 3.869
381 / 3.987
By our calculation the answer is 4.704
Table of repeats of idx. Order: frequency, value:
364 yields 5.532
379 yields 3.778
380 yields 3.869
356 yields 6.019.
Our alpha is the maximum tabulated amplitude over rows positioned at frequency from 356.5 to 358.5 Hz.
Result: 5.743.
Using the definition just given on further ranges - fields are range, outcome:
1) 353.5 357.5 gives 6.475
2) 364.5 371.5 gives 4.8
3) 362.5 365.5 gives 5.532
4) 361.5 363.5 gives 5.588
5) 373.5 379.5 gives 3.778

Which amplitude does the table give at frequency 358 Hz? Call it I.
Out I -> 5.357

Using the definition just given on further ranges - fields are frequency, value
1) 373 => 3.549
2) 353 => 5.84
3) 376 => 3.204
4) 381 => 3.987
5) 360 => 5.541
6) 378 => 3.581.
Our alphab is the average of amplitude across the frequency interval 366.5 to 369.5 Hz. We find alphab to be 4.52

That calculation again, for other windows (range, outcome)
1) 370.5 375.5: 3.42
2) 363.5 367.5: 4.9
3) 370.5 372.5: 3.51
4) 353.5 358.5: 5.94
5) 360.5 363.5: 5.44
